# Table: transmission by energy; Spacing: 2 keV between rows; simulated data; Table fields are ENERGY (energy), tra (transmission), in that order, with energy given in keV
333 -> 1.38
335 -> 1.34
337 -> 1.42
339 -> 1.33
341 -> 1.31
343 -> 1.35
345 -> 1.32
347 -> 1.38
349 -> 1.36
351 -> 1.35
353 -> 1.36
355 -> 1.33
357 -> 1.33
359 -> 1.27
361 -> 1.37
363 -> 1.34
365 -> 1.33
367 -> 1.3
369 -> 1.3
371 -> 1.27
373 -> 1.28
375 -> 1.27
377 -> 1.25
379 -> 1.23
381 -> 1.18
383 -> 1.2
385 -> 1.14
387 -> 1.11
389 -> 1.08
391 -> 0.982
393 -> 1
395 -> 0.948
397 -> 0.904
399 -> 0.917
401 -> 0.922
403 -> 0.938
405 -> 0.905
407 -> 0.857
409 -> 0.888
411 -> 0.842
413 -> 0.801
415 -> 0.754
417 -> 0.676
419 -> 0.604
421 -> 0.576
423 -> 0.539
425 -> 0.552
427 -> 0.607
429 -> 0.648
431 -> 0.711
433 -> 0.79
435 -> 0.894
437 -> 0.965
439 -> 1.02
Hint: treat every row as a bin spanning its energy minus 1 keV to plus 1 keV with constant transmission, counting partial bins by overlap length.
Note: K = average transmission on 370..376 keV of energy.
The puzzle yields 1.27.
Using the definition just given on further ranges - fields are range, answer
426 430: 0.627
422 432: 0.611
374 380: 1.25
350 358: 1.34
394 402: 0.923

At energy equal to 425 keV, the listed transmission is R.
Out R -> 0.552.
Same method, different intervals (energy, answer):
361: 1.37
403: 0.938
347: 1.38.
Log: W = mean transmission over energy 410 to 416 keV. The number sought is 0.799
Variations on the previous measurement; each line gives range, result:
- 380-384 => 1.19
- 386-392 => 1.06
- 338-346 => 1.33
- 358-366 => 1.33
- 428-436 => 0.761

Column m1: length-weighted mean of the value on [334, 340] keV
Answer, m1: 1.36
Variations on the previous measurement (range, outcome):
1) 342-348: 1.35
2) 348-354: 1.36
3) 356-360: 1.3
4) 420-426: 0.556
